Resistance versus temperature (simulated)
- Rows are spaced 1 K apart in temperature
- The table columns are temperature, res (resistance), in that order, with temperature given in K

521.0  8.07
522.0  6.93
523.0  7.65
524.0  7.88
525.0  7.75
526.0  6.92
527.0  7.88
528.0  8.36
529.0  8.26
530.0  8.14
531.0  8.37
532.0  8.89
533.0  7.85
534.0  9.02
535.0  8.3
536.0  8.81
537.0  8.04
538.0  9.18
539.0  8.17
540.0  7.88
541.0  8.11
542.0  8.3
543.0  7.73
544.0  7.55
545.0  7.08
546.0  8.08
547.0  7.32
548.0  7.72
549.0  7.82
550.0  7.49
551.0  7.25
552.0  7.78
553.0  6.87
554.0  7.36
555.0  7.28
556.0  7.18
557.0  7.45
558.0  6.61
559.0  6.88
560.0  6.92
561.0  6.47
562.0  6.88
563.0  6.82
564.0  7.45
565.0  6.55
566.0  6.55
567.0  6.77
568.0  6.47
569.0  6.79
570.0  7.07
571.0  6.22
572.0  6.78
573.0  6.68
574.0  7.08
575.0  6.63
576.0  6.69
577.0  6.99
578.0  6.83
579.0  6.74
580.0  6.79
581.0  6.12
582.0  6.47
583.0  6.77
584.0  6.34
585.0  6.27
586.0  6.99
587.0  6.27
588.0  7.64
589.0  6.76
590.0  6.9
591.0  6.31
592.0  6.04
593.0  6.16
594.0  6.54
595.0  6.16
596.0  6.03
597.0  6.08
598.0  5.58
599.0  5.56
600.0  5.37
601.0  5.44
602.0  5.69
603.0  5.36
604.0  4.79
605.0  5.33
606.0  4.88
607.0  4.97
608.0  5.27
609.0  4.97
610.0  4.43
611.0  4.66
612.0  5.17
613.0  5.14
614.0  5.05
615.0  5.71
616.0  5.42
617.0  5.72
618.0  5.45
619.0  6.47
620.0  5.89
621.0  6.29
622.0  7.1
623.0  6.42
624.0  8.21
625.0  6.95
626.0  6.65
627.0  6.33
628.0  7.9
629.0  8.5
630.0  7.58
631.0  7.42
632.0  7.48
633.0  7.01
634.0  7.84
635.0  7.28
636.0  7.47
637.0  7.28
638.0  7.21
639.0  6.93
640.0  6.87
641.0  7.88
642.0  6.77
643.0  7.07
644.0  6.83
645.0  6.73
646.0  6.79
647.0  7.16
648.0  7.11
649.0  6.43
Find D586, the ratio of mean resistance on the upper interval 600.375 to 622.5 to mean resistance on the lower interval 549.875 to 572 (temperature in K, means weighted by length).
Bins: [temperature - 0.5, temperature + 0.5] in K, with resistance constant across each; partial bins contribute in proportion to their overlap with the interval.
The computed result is 0.78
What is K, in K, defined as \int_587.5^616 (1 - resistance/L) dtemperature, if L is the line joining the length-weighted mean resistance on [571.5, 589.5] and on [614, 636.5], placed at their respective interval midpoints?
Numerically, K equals 4.7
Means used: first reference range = 6.71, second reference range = 6.83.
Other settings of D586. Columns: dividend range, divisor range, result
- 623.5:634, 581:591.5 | 1.12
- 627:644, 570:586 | 1.11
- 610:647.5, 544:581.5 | 0.96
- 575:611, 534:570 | 0.81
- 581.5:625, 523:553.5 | 0.74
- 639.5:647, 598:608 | 1.33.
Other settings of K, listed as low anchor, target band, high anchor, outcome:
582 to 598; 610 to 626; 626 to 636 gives 2.67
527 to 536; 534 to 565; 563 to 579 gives 0.39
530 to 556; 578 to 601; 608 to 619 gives -0.73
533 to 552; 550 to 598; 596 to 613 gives -1.28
